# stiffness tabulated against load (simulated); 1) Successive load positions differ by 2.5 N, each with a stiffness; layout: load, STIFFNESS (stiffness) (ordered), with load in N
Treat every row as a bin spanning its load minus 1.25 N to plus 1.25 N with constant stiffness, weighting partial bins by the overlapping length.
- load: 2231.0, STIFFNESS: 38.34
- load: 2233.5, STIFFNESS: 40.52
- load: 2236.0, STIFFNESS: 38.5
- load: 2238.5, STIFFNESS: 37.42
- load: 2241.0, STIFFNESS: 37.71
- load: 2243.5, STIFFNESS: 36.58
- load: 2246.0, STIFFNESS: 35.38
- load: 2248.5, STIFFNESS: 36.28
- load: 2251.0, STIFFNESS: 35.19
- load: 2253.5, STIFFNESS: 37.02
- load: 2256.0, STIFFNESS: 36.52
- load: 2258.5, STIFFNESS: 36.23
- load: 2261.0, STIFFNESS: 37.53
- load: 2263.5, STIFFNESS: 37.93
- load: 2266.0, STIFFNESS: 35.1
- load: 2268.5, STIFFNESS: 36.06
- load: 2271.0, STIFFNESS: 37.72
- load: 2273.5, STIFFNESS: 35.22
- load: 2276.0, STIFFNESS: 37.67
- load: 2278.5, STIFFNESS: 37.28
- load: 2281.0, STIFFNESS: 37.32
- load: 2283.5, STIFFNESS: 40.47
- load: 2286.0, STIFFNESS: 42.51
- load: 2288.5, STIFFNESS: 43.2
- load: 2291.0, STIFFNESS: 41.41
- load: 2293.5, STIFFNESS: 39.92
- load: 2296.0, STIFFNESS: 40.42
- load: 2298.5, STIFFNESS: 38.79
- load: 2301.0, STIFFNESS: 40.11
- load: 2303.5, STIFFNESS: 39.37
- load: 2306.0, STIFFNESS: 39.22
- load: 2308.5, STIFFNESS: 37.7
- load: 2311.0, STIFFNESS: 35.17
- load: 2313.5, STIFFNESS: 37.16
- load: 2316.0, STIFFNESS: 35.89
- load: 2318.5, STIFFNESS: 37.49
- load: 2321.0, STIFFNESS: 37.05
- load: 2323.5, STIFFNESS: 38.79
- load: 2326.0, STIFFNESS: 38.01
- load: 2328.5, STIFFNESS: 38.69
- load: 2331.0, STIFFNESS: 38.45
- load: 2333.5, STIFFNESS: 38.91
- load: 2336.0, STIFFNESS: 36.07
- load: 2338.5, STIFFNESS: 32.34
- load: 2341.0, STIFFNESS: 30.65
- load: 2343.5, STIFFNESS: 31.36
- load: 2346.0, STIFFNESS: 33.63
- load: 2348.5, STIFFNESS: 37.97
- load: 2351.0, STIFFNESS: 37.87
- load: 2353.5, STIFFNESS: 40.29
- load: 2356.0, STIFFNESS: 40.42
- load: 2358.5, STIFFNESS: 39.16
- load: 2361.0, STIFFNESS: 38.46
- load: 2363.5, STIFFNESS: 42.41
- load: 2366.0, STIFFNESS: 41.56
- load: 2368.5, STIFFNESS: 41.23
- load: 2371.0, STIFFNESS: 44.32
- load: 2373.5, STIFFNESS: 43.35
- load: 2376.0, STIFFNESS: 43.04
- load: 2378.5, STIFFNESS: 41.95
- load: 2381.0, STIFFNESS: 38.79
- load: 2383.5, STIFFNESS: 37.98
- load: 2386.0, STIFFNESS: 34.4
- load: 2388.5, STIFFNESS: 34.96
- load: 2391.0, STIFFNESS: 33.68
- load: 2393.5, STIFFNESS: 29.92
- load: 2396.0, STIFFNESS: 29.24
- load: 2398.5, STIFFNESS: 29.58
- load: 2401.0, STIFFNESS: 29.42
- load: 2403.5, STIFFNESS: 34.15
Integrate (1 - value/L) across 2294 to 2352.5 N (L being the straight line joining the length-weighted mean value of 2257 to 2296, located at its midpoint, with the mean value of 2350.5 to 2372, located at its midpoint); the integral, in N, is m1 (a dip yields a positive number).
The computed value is 3.8 N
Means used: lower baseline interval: 38.4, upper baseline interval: 40.7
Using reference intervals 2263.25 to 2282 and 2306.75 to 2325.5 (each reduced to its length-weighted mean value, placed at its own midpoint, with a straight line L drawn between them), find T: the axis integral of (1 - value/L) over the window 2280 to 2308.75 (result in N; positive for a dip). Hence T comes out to -2.5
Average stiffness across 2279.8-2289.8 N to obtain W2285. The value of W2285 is 40.9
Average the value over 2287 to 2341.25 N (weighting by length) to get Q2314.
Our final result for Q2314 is 38.1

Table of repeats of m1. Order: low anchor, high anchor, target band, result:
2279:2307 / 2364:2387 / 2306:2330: 1.75 N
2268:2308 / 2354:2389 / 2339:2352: 1.89 N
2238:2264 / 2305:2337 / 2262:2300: -1.72 N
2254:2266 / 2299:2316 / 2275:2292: -1.17 N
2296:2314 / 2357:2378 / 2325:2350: 2.80 N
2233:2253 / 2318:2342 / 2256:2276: 0.19 N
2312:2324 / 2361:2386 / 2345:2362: 0.58 N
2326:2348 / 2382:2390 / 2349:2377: -4.28 N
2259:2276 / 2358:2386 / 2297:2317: 0.13 N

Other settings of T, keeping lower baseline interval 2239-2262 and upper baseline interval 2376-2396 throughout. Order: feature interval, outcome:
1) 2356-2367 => -1.3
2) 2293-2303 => -0.9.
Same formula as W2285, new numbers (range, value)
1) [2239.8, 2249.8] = 36.5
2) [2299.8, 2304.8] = 39.7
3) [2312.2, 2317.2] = 36.5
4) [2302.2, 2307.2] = 39.3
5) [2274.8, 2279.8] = 37.5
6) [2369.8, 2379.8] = 43.1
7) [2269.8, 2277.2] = 36.9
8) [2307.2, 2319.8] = 36.7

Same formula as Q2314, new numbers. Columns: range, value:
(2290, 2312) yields 39.1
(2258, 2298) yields 38.5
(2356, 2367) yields 40.4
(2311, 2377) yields 38.2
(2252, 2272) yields 36.7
